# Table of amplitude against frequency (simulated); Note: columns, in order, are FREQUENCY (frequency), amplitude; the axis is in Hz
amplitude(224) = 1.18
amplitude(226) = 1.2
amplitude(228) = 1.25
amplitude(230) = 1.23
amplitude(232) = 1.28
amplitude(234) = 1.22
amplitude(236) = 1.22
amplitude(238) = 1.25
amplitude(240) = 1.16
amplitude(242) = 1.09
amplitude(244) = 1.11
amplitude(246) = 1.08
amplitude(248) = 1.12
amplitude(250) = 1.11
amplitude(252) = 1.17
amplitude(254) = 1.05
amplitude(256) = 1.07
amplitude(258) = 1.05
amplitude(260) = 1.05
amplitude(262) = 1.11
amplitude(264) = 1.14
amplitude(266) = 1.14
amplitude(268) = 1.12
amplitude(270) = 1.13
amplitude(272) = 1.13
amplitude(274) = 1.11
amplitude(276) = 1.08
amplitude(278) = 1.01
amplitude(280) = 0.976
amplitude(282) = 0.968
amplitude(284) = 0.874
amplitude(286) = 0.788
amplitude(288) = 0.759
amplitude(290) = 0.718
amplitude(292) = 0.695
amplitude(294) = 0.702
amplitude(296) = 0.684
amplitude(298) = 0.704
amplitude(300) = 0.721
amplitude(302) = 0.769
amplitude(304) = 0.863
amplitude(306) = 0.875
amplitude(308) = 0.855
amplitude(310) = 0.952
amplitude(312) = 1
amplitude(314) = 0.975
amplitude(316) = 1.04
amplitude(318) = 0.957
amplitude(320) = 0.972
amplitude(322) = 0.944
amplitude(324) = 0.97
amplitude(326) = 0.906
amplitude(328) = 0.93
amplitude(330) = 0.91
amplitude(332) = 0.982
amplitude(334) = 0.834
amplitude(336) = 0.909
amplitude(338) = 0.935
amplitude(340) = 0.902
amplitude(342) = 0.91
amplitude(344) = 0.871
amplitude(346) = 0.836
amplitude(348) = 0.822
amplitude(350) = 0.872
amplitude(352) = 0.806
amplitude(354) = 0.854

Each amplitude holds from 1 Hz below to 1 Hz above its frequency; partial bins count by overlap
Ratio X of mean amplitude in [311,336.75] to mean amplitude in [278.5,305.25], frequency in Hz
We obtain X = 1.20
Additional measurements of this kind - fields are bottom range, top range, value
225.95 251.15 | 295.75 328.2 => 0.76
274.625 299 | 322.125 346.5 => 1.09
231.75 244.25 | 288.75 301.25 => 0.59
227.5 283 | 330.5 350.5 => 0.79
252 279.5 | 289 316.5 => 0.75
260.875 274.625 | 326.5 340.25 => 0.81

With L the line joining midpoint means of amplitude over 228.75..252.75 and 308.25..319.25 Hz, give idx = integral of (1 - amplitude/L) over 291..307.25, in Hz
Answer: 4.2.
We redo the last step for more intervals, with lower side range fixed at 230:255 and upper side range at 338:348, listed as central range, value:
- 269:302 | 5.3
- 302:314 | 0.9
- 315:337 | -0.3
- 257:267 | 0.1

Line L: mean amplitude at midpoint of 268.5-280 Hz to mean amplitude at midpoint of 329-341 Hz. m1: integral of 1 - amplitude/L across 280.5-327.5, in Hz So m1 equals 6.5 Hz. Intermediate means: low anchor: 1.08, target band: 0.858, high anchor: 0.912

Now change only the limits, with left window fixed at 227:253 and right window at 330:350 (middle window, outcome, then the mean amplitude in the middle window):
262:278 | -0.3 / 1.11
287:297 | 3.1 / 0.712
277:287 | 1.3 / 0.923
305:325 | 0.1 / 0.954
